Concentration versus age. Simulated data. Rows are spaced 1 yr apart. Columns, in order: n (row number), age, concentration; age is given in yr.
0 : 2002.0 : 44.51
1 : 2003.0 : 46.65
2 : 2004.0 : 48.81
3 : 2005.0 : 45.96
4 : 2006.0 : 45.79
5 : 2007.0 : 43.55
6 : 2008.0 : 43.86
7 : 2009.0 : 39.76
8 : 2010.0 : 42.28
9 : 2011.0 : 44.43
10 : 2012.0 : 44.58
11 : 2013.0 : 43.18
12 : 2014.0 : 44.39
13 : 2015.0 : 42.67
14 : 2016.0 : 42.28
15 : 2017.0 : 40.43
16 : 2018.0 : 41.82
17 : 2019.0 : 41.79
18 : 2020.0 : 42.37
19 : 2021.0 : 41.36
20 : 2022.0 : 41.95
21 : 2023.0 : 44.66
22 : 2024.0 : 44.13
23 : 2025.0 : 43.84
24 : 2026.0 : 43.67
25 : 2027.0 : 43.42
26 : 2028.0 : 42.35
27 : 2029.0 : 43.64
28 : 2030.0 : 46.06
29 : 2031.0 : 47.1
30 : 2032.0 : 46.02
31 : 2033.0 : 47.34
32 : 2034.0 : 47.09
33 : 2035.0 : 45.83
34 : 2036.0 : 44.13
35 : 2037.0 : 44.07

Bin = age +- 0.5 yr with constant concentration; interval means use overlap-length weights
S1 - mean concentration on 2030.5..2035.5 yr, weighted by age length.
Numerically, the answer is 46.7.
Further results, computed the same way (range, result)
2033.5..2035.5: 46.5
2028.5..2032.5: 45.7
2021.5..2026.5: 43.6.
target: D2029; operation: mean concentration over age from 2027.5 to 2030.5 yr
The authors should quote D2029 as 44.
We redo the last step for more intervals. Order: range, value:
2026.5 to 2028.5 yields 42.9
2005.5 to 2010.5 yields 43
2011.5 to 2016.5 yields 43.4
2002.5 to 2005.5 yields 47.1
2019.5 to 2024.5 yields 42.9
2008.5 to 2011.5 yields 42.2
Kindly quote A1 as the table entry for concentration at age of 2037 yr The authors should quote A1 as 44.07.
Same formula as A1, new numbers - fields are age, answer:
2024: 44.13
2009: 39.76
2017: 40.43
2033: 47.34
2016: 42.28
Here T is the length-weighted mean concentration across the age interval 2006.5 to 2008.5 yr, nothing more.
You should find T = 43.7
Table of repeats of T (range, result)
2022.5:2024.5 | 44.4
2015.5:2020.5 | 41.7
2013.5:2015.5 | 43.5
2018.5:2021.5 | 41.8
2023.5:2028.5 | 43.5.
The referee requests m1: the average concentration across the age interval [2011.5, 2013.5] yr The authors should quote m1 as 43.9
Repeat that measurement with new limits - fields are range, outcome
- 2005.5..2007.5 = 44.7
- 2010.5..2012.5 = 44.5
